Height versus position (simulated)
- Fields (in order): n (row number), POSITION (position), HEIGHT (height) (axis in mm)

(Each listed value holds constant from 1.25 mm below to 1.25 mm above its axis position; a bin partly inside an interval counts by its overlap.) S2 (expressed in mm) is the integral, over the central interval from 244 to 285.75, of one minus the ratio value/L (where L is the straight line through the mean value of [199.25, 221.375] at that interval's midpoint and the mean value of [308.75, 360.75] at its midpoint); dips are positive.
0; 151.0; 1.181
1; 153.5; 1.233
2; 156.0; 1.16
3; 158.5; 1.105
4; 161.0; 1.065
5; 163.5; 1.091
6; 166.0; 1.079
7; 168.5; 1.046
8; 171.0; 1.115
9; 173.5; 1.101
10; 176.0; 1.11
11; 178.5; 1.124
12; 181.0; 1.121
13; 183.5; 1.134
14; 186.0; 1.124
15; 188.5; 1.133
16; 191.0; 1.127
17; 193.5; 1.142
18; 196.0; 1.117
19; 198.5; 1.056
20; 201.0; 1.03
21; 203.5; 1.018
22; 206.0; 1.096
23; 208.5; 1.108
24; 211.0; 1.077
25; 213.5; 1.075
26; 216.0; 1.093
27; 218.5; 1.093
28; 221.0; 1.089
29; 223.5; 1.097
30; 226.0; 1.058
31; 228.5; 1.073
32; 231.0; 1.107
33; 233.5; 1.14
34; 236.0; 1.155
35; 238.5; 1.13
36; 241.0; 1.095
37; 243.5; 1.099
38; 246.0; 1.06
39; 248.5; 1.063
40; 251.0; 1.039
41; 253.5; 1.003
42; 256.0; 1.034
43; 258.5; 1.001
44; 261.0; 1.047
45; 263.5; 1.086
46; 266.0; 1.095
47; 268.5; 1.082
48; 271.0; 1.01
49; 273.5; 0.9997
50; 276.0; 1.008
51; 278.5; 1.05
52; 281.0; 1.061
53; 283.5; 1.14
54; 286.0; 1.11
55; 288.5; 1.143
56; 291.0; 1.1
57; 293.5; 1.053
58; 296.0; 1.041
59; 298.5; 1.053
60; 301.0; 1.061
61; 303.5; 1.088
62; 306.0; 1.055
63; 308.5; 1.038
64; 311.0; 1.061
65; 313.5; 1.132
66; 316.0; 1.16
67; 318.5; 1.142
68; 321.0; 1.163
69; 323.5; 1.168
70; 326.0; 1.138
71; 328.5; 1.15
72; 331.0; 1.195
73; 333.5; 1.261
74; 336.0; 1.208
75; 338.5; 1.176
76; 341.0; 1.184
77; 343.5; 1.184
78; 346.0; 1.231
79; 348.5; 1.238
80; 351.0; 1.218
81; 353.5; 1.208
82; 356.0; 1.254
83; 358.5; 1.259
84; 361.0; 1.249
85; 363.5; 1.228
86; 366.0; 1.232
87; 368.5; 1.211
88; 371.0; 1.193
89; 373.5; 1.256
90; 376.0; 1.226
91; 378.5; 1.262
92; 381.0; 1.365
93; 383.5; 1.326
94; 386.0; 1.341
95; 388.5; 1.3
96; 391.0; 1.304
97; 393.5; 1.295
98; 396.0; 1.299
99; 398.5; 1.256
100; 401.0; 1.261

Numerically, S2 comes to 2.7 mm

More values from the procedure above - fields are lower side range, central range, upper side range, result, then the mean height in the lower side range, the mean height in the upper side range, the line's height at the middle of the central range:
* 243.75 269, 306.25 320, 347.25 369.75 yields 0.58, 1.05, 1.23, 1.15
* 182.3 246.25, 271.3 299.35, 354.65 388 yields 2.51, 1.1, 1.26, 1.17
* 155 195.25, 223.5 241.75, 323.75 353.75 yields 0.54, 1.11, 1.2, 1.14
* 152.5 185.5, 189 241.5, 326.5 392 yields 2.27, 1.11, 1.24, 1.14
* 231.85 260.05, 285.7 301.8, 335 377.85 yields 0.84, 1.07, 1.22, 1.14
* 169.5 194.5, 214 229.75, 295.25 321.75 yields 0.40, 1.12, 1.09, 1.11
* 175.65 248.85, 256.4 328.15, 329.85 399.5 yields 5.82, 1.1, 1.25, 1.18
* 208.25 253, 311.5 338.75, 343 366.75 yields 0.66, 1.09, 1.23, 1.2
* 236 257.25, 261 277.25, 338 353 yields 0.80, 1.07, 1.21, 1.1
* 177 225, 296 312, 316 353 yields 1.51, 1.1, 1.19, 1.17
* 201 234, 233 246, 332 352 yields -0.13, 1.08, 1.21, 1.11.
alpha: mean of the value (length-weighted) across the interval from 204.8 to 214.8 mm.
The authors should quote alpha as 1.09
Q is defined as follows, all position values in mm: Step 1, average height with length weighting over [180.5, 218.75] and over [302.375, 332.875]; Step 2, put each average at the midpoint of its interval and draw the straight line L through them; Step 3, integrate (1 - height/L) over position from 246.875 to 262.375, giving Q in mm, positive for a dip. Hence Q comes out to 1.1 mm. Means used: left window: 1.1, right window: 1.13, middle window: 1.03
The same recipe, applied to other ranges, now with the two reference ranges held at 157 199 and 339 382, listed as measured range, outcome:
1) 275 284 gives 0.9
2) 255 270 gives 1.4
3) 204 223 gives 0.7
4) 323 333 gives 0.3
